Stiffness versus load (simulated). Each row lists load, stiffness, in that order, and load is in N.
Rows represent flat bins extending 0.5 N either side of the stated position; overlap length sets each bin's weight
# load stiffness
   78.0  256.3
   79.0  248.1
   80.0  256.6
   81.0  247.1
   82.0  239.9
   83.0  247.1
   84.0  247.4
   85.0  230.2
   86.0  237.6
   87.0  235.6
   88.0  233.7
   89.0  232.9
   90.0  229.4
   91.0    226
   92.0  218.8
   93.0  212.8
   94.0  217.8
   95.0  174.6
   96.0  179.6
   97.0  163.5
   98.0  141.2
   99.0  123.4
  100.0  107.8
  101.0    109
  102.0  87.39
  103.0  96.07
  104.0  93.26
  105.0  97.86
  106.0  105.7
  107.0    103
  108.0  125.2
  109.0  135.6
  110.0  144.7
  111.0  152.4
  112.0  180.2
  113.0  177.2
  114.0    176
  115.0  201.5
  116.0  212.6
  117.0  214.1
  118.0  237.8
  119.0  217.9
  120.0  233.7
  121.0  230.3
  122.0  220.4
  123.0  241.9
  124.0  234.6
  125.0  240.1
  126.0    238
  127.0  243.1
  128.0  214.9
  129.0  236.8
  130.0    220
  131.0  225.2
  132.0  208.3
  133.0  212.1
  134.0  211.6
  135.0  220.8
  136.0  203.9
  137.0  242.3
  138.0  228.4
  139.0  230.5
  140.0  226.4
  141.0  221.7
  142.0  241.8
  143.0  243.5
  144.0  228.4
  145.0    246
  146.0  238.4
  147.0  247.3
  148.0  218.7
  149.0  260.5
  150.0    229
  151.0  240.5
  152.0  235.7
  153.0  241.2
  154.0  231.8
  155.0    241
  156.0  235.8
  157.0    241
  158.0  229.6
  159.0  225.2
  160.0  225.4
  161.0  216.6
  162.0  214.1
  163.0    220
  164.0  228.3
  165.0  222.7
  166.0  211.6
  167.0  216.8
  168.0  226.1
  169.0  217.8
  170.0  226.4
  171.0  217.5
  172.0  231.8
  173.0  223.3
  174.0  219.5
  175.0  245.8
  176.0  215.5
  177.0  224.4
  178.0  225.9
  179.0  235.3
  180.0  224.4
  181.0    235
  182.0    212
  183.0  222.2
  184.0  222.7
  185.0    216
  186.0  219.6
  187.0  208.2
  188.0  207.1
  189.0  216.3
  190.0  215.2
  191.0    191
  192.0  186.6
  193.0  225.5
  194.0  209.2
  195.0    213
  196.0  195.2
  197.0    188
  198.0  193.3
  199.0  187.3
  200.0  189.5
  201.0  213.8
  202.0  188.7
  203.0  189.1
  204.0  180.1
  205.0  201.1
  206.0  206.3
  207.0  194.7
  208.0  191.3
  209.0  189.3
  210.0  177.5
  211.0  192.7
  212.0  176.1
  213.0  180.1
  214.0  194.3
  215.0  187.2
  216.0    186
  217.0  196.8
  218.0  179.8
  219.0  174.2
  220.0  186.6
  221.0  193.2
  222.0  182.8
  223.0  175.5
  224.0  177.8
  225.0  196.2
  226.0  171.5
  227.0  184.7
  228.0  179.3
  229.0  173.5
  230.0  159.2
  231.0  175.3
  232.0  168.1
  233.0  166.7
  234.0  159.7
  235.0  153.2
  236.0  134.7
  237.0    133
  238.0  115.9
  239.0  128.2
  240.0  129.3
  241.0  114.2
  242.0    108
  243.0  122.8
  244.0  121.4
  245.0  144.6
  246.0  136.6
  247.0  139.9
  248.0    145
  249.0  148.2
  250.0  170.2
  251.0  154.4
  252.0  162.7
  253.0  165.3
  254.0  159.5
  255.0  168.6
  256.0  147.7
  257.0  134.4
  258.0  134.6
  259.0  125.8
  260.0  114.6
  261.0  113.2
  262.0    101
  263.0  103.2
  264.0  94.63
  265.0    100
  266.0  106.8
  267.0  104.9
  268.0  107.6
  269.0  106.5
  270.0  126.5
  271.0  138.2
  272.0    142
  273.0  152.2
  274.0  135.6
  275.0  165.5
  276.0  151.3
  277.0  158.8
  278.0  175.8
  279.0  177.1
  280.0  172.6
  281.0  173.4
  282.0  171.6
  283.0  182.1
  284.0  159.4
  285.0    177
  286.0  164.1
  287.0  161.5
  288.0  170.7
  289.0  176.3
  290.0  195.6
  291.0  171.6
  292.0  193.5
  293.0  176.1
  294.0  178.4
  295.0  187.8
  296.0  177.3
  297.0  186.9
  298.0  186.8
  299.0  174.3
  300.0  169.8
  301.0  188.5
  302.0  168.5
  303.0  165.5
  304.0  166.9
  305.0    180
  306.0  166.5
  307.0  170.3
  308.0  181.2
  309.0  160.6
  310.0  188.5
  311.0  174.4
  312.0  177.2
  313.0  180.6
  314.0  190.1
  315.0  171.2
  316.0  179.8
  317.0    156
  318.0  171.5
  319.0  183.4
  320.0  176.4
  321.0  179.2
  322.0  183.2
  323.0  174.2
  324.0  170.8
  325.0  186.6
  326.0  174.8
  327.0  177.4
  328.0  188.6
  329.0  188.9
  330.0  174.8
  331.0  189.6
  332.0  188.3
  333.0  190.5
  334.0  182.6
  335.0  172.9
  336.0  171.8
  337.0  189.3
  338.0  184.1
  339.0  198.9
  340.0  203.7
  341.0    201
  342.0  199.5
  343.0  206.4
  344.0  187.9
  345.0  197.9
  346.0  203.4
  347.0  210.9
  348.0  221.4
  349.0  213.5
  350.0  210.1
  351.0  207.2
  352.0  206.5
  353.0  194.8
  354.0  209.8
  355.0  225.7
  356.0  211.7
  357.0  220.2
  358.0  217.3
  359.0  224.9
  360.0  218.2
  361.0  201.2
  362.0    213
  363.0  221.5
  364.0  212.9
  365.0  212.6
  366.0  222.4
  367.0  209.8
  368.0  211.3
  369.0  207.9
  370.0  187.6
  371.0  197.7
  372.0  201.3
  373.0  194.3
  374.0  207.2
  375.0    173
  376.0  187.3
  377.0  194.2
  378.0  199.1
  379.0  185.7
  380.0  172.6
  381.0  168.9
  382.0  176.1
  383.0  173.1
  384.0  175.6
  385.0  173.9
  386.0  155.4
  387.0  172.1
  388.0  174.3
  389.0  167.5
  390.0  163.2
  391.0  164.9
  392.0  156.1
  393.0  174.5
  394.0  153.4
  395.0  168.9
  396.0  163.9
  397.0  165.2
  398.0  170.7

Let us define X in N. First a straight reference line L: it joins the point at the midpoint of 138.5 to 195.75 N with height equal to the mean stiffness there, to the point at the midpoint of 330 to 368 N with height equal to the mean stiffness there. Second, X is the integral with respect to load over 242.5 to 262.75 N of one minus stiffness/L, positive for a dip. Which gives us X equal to 7.1 N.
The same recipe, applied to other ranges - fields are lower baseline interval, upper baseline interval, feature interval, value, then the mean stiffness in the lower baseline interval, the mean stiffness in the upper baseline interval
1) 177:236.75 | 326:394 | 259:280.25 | 6.9 N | 193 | 194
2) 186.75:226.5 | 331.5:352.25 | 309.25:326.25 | 1.7 N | 193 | 197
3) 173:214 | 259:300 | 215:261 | 6.0 N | 206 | 153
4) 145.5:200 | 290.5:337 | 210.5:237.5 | 4.0 N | 221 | 178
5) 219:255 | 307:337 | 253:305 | 4.2 N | 156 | 179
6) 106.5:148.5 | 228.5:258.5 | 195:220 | -3.5 N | 213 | 146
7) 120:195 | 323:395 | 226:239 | 3.4 N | 226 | 192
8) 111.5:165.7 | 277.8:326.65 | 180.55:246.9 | 7.5 N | 226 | 176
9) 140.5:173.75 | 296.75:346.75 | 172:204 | 1.4 N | 230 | 182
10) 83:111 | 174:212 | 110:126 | -3.0 N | 168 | 206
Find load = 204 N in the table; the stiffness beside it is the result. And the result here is 180.1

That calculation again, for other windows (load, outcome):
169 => 217.8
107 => 103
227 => 184.7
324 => 170.8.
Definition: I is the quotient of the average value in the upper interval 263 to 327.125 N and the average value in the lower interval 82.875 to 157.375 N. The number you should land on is 0.81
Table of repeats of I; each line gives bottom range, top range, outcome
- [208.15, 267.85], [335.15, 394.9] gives 1.27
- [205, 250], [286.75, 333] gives 1.08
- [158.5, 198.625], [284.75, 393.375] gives 0.86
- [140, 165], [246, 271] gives 0.56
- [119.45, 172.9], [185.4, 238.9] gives 0.81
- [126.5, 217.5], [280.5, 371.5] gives 0.87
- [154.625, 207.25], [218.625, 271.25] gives 0.67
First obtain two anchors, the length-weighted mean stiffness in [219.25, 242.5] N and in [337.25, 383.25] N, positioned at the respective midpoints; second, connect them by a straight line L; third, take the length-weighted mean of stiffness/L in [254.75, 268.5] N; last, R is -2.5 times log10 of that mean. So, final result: 0.399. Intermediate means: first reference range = 160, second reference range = 202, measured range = 117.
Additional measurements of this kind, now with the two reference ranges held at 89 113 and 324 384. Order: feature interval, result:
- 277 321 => 0.071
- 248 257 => 0.140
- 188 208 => -0.178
